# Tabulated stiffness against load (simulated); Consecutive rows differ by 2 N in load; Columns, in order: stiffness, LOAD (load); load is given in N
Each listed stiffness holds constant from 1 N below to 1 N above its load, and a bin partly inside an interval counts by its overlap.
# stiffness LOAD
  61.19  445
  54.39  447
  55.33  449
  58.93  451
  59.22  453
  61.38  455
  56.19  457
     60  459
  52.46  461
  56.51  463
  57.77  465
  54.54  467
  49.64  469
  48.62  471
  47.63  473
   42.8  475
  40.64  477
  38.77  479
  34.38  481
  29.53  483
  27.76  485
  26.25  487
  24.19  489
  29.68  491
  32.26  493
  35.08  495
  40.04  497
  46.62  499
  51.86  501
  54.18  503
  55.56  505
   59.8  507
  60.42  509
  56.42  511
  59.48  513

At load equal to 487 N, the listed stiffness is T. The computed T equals 26.25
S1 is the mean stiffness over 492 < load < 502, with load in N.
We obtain 41.2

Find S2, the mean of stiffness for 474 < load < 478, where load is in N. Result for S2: 41.7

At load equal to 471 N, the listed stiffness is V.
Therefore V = 48.62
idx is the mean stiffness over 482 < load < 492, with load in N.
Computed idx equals 27.5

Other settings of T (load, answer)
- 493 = 32.26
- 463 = 56.51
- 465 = 57.77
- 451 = 58.93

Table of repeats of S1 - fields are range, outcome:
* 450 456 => 59.8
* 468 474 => 48.6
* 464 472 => 52.6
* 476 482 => 37.9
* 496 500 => 43.3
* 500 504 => 53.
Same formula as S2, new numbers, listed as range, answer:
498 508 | 53.6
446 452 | 56.2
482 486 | 28.6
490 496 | 32.3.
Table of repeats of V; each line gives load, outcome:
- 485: 27.76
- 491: 29.68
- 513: 59.48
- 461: 52.46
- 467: 54.54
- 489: 24.19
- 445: 61.19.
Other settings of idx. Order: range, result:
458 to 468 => 56.3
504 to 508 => 57.7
